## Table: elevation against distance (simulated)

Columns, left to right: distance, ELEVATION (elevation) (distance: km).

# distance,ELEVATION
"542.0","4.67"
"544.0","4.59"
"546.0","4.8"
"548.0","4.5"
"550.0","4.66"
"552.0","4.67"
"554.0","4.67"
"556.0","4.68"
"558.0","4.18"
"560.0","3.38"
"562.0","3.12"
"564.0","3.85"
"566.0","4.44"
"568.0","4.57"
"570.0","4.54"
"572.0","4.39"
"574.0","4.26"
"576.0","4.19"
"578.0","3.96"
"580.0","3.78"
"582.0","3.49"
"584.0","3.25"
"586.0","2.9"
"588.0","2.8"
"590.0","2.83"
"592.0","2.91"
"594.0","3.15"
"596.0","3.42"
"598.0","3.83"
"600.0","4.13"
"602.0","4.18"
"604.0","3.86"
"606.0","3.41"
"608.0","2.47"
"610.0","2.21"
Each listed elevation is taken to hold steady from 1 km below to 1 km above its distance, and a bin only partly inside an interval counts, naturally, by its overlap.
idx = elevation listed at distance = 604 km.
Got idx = 3.86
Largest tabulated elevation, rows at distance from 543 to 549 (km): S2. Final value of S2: 4.8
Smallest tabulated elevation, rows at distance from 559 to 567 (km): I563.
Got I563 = 3.12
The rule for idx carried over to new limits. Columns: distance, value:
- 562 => 3.12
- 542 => 4.67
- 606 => 3.41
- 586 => 2.9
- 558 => 4.18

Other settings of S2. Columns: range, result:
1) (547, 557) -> 4.68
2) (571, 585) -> 4.39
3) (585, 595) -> 3.15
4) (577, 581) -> 3.96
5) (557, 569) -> 4.57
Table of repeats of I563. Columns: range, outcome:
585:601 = 2.8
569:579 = 3.96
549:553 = 4.66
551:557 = 4.67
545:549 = 4.5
